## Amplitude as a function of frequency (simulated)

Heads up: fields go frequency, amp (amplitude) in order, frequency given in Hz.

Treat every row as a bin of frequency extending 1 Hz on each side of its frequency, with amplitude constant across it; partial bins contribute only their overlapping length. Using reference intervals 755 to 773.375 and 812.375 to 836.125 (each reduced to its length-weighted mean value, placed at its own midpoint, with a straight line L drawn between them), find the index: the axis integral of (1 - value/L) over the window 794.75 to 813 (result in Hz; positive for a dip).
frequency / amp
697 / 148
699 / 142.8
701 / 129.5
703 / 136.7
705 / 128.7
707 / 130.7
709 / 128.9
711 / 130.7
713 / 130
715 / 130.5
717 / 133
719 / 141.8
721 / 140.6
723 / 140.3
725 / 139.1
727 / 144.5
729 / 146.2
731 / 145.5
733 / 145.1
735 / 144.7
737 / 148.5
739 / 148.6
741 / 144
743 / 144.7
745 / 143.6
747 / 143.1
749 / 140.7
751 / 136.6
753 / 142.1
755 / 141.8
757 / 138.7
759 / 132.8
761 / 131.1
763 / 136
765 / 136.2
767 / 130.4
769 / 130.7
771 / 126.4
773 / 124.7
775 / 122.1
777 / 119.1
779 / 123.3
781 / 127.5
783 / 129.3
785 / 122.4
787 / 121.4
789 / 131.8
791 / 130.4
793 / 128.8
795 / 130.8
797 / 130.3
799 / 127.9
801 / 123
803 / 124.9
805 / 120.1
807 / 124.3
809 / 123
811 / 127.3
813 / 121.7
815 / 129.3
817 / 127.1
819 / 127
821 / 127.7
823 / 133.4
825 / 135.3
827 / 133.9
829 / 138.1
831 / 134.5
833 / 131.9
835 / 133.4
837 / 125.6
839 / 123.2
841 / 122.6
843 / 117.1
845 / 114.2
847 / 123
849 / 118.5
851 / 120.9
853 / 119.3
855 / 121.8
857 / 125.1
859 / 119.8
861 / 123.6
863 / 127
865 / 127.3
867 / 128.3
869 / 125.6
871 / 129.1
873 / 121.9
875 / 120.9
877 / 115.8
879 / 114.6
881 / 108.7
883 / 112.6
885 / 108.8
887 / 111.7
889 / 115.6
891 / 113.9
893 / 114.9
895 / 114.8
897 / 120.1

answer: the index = 0.9 Hz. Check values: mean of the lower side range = 133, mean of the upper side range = 131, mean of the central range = 125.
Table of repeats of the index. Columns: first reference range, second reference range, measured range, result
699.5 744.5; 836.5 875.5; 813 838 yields -0.9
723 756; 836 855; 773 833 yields 1.0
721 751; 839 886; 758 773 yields 0.7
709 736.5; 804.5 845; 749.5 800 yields 1.2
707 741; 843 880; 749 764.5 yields -0.2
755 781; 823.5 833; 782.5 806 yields 0.9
